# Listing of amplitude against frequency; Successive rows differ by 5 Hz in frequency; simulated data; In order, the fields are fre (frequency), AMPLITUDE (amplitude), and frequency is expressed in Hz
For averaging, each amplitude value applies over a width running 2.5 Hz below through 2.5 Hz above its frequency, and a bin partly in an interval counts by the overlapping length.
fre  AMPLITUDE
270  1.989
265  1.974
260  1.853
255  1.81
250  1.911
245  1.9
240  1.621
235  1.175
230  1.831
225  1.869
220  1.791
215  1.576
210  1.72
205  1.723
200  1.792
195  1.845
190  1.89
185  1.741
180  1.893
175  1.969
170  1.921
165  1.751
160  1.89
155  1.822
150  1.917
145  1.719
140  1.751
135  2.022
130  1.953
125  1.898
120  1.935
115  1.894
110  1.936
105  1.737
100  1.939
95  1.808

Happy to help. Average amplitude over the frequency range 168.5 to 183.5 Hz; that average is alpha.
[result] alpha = 1.92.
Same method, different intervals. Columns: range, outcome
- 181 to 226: 1.77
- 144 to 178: 1.86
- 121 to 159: 1.87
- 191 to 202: 1.83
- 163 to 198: 1.86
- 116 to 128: 1.92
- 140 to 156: 1.81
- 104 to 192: 1.87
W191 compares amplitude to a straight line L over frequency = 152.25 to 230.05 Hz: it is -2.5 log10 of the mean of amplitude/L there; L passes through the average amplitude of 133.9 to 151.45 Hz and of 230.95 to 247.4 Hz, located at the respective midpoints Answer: -0.064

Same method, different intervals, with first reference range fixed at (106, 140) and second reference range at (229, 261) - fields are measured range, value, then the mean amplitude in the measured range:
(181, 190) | 0.00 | 1.81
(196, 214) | 0.03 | 1.74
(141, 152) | 0.04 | 1.8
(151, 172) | 0.00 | 1.85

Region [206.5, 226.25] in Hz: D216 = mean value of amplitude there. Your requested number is 1.73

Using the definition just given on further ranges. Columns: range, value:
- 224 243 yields 1.61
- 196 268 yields 1.76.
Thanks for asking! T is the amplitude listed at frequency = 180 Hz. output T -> 1.893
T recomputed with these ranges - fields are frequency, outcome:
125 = 1.898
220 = 1.791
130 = 1.953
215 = 1.576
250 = 1.911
